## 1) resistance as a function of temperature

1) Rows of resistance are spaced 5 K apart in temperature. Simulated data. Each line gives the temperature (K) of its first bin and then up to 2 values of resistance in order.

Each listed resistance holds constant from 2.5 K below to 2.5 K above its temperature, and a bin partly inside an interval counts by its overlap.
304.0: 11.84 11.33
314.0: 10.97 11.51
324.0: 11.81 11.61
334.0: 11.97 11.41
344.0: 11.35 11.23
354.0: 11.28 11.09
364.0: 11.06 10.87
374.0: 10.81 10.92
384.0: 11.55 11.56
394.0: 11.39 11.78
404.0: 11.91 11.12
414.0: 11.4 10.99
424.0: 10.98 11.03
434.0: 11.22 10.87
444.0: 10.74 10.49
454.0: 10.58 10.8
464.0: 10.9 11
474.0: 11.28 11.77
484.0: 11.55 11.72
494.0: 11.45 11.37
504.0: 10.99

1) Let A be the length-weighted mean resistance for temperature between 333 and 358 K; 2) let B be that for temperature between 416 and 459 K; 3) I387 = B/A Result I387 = 1.0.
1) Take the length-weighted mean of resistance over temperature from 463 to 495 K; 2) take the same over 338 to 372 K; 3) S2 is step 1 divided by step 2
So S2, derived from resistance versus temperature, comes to 1.02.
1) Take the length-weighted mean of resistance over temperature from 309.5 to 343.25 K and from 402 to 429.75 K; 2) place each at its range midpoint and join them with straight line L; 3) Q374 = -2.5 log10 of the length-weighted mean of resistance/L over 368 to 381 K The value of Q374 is 0.050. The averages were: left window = 11.5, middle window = 10.9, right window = 11.2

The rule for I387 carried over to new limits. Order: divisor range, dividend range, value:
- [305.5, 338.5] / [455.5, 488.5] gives 0.97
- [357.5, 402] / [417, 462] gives 0.97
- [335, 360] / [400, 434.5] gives 0.99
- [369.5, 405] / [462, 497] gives 1.00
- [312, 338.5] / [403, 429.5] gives 0.97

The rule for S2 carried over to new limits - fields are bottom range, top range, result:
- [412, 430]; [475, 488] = 1.05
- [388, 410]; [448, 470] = 0.93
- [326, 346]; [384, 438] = 0.98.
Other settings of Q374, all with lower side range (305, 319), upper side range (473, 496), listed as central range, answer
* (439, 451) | 0.082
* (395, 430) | 0.012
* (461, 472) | 0.057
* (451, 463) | 0.080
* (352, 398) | 0.020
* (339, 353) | 0.003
